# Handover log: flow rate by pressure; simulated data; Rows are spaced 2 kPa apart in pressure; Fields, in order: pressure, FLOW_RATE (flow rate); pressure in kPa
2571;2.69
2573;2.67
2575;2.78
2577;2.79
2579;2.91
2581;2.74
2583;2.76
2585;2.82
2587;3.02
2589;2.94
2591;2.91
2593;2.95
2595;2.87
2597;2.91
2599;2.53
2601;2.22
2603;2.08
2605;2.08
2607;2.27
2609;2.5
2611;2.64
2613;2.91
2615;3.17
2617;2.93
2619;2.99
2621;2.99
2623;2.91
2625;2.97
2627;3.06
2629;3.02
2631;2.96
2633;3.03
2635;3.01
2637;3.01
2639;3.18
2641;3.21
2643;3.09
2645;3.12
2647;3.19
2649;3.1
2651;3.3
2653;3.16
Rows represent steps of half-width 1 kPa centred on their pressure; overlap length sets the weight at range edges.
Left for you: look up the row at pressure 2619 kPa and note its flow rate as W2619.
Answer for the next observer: 2.99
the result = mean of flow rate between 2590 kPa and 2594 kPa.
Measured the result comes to 2.93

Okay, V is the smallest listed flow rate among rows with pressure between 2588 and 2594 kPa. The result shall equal 2.91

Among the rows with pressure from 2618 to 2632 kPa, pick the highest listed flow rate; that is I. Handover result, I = 3.06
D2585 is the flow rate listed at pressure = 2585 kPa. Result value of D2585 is 2.82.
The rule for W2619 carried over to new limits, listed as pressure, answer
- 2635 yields 3.01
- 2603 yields 2.08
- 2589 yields 2.94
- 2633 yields 3.03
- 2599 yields 2.53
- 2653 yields 3.16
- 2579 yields 2.91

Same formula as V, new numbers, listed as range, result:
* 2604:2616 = 2.08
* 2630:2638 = 2.96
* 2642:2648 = 3.09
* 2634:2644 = 3.01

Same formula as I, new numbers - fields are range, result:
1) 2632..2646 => 3.21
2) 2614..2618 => 3.17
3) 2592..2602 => 2.95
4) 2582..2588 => 3.02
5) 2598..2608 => 2.53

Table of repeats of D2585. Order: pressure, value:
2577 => 2.79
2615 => 3.17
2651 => 3.3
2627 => 3.06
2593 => 2.95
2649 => 3.1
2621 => 2.99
